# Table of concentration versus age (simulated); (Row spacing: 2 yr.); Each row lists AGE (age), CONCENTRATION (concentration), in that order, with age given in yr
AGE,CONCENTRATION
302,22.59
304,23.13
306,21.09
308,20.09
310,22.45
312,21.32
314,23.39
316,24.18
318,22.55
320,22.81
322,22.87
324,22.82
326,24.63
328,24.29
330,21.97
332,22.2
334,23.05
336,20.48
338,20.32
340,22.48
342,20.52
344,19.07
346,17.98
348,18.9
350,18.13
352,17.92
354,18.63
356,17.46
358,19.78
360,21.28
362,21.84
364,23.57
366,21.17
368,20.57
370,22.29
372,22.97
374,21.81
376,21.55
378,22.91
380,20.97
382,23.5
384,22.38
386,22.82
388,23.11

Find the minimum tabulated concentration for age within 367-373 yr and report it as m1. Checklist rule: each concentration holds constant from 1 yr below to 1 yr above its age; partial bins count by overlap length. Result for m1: 20.57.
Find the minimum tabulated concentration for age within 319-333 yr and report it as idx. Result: 21.97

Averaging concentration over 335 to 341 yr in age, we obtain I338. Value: 21.1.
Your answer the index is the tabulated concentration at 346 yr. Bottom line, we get 17.98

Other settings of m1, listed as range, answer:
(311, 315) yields 21.32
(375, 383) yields 20.97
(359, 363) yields 21.28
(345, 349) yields 17.98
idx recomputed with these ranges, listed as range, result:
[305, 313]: 20.09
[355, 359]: 17.46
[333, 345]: 19.07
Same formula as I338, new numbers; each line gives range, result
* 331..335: 22.6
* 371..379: 22.3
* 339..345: 20.7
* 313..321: 23.2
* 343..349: 18.6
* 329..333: 22.1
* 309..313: 21.9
